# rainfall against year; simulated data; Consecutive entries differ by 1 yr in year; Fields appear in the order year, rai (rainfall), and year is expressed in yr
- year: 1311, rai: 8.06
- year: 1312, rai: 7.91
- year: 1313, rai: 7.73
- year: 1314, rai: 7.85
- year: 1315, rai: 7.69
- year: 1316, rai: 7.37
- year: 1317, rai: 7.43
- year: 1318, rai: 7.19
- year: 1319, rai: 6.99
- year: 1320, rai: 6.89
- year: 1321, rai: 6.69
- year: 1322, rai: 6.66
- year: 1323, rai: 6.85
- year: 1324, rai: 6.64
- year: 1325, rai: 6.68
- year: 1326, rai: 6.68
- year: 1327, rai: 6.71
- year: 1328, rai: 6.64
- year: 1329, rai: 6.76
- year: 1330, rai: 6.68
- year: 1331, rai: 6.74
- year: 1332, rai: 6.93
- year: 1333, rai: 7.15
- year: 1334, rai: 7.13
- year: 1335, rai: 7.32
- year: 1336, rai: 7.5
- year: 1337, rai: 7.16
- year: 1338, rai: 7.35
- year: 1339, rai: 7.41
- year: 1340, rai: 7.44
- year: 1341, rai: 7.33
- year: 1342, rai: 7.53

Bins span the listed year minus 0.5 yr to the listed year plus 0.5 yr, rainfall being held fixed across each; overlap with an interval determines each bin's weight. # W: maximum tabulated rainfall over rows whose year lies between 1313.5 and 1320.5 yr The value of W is 7.85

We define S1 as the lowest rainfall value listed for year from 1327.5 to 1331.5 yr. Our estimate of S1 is 6.64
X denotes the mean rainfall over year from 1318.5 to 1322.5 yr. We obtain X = 6.81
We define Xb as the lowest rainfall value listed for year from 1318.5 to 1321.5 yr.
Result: 6.69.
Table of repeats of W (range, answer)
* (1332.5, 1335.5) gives 7.32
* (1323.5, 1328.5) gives 6.71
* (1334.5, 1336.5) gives 7.5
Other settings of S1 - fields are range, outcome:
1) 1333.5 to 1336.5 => 7.13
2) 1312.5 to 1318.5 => 7.19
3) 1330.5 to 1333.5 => 6.74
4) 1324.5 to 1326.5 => 6.68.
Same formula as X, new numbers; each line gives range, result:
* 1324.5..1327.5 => 6.69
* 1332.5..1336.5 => 7.28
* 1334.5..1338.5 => 7.33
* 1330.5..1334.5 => 6.99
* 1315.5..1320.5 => 7.17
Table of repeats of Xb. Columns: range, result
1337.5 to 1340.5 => 7.35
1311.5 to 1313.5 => 7.73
